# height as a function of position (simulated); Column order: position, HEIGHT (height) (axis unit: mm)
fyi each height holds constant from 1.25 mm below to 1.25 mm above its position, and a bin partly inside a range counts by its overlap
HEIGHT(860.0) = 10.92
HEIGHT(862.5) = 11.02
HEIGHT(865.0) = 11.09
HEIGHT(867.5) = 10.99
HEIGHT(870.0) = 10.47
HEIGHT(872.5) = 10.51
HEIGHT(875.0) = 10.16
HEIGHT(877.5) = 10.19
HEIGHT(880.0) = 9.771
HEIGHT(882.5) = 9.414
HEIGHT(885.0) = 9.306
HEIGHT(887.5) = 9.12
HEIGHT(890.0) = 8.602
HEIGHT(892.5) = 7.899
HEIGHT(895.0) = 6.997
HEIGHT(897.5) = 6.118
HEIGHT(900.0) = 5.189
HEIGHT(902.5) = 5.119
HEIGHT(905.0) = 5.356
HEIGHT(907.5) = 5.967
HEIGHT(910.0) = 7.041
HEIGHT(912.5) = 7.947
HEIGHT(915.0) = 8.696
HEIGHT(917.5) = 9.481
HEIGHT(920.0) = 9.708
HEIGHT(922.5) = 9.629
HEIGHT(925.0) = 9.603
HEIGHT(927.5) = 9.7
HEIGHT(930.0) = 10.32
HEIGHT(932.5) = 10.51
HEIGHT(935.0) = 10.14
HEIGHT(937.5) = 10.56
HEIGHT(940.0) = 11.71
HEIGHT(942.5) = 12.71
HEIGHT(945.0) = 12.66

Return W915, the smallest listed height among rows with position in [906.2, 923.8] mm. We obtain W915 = 5.967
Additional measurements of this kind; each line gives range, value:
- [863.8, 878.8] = 10.16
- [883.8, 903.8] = 5.119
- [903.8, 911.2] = 5.356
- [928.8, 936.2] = 10.14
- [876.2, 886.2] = 9.306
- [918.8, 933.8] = 9.603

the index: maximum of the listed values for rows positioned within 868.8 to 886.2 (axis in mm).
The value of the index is 10.51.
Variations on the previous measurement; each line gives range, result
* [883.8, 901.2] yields 9.306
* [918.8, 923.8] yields 9.708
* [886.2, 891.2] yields 9.12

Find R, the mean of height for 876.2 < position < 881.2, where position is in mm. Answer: 9.98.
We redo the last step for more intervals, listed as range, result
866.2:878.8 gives 10.5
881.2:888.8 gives 9.28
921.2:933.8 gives 9.95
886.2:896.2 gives 8.17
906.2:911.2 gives 6.49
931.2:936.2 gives 10.3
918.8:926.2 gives 9.65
